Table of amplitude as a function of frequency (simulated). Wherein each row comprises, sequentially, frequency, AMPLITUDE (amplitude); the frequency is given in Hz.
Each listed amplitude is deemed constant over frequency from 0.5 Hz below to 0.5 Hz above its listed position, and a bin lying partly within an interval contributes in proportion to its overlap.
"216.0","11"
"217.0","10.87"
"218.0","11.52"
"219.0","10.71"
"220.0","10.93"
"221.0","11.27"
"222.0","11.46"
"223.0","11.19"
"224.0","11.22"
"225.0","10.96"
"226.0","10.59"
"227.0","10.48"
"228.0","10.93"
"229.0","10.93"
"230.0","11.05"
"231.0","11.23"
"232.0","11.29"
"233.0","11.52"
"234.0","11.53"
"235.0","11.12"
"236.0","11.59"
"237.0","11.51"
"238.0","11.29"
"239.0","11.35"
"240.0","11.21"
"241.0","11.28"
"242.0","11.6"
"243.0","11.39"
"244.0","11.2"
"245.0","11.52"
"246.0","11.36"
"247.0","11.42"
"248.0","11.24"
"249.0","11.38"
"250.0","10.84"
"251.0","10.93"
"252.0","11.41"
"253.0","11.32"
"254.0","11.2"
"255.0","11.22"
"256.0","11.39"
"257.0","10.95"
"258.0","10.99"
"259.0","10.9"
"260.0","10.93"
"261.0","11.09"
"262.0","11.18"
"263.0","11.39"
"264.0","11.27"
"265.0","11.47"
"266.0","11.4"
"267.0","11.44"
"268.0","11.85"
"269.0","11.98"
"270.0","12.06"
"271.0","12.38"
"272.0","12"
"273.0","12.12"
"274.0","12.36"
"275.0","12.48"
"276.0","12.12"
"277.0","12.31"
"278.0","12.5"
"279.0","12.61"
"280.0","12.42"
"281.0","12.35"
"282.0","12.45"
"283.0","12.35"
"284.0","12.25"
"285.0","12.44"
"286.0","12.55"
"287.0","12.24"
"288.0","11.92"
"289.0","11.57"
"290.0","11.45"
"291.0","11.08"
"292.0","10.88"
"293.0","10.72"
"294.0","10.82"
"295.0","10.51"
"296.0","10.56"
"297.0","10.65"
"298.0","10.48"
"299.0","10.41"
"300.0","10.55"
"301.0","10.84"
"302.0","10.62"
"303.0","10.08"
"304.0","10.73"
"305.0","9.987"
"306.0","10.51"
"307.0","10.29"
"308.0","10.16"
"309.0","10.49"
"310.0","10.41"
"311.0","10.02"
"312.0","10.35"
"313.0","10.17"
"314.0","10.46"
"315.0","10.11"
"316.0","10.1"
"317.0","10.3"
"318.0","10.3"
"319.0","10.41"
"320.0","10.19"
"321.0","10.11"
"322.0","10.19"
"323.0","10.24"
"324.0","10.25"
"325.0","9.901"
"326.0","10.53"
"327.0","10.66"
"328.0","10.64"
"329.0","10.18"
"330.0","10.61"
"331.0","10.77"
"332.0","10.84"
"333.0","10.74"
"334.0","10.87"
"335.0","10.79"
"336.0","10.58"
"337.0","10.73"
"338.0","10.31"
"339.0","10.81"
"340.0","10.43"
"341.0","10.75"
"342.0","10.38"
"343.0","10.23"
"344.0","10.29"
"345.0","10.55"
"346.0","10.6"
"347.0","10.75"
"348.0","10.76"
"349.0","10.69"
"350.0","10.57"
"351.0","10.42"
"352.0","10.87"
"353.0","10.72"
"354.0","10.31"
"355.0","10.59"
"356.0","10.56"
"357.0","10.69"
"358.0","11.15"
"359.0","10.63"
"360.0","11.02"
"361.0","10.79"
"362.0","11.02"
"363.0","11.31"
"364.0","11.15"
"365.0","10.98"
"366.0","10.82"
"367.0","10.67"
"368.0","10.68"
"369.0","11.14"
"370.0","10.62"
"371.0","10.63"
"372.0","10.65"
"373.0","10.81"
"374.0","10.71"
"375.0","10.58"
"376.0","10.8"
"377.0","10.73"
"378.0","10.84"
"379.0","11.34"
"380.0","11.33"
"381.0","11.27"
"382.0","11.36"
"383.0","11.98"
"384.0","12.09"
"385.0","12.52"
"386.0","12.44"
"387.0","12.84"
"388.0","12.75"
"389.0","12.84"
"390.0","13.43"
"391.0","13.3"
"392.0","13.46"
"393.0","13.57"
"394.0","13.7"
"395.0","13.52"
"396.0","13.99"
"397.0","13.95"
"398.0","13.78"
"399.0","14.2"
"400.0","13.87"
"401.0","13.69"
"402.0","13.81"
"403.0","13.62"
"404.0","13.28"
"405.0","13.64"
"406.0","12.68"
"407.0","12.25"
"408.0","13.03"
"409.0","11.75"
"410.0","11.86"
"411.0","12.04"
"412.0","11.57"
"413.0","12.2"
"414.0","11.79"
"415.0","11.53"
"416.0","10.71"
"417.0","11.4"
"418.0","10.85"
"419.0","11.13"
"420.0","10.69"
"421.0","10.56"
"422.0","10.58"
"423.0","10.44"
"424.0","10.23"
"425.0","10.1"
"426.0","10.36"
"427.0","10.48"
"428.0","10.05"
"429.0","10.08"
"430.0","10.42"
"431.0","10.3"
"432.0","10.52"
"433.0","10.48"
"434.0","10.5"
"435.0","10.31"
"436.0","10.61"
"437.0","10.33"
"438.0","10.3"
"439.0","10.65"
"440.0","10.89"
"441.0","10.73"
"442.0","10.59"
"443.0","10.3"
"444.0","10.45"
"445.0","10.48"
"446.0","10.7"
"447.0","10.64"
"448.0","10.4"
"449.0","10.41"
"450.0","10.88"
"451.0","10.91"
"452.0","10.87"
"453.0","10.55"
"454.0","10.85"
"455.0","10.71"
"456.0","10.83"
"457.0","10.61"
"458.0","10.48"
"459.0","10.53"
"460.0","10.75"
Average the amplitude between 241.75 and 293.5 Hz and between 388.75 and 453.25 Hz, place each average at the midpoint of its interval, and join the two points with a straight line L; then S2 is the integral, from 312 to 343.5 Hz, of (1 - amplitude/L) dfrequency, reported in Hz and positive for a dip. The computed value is 3.2 Hz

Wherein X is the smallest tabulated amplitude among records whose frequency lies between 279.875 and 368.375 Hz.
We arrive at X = 9.901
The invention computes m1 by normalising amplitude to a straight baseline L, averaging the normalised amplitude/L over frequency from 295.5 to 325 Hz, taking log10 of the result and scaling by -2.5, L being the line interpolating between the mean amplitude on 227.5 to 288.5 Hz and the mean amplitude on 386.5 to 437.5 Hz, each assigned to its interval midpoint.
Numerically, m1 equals 0.14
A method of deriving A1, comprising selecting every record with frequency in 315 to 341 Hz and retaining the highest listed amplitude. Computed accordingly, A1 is 10.87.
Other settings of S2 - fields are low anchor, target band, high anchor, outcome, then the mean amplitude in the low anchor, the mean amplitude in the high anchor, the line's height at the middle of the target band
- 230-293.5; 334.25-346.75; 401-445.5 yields 0.9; 11.6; 11.2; 11.4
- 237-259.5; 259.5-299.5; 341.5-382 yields -2.0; 11.3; 10.8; 11.1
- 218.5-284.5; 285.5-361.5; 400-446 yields 5.1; 11.5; 11.2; 11.4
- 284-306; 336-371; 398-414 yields 3.8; 11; 12.9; 12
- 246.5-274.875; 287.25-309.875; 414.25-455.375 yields 1.1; 11.4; 10.6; 11.3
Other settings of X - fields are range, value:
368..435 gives 10.05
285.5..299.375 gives 10.41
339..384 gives 10.23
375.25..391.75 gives 10.73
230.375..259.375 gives 10.84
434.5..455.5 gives 10.3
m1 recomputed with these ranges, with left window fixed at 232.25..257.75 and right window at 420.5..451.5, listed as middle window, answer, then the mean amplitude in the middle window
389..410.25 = -0.25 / 13.4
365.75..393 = -0.09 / 11.6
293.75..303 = 0.05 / 10.6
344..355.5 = 0.02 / 10.6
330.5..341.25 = 0.02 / 10.7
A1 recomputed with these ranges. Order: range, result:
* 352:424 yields 14.2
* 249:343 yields 12.61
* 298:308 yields 10.84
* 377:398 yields 13.99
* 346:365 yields 11.31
